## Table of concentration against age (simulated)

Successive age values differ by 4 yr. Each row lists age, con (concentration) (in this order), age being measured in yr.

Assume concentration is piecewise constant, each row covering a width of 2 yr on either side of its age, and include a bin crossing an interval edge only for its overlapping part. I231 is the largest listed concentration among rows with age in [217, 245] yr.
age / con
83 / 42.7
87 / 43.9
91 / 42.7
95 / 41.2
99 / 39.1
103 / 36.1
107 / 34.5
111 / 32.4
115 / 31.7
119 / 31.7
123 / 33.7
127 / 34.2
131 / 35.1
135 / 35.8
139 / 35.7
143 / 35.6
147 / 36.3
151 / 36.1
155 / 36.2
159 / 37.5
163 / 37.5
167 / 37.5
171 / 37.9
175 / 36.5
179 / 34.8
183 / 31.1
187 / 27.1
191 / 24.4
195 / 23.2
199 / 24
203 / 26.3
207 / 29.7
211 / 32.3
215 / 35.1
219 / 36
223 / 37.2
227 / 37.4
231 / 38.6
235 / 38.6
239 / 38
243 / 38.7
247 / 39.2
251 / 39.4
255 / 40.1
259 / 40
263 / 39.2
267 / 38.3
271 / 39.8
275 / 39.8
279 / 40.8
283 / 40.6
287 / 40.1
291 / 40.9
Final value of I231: 38.7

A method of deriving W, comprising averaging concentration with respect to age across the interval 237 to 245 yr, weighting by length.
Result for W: 38.4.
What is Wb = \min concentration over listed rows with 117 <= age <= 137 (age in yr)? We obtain 31.7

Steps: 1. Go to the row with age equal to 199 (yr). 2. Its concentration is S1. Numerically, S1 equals 24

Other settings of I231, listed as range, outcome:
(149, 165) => 37.5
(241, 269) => 40.1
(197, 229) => 37.4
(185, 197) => 27.1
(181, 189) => 31.1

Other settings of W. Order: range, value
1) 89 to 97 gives 42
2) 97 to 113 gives 35.5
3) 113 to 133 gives 33.3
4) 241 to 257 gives 39.4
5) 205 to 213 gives 31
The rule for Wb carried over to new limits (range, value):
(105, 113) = 32.4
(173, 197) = 23.2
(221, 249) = 37.2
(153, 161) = 36.2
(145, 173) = 36.1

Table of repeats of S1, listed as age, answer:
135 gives 35.8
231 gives 38.6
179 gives 34.8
